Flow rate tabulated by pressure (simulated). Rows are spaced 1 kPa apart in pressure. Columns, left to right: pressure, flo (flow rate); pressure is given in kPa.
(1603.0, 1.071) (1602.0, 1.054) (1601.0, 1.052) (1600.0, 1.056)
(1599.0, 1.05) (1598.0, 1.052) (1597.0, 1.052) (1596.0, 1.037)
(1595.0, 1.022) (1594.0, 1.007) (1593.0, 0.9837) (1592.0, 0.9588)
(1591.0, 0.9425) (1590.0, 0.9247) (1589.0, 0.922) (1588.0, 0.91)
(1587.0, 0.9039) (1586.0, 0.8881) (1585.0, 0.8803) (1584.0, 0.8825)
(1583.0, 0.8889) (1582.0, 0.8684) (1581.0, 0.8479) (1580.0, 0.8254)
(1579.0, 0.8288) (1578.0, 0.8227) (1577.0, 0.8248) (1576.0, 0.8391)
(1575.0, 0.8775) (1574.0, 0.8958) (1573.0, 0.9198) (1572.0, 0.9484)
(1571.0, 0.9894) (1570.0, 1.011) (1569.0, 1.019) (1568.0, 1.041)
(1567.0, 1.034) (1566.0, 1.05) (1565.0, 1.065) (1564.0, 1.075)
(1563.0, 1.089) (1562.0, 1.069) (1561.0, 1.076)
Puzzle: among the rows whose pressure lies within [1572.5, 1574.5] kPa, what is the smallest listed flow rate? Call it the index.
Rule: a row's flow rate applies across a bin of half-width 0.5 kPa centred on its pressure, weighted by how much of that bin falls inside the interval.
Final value 0.8958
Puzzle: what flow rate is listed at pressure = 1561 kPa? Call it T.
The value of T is 1.076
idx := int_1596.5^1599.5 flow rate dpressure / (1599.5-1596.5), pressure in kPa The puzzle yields 1.05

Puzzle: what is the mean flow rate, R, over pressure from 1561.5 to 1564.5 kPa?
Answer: 1.08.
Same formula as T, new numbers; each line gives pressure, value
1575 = 0.8775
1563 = 1.089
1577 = 0.8248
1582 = 0.8684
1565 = 1.065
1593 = 0.9837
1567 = 1.034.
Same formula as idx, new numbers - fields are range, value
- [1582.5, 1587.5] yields 0.889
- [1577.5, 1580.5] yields 0.826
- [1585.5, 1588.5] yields 0.901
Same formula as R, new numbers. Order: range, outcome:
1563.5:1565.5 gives 1.07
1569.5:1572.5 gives 0.983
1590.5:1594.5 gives 0.973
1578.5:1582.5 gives 0.843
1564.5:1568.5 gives 1.05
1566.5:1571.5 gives 1.02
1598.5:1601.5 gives 1.05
